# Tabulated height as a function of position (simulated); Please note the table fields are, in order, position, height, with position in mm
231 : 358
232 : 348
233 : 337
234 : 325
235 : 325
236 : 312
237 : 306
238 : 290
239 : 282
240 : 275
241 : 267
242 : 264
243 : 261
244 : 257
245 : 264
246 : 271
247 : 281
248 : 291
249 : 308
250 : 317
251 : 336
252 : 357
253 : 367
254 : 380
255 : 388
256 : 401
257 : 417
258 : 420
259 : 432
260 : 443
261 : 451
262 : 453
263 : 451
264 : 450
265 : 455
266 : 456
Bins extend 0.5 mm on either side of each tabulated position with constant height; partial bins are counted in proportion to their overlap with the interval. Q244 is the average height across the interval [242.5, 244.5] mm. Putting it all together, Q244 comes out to 259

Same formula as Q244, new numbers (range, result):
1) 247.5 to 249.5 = 300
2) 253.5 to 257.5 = 396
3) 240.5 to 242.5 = 266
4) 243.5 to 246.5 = 264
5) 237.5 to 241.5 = 278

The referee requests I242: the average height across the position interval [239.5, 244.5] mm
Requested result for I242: 265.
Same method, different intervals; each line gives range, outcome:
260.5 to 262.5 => 452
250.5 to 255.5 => 366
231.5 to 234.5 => 337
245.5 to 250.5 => 294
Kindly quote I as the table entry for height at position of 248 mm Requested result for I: 291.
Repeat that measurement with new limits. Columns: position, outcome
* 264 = 450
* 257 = 417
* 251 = 336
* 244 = 257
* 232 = 348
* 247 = 281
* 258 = 420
